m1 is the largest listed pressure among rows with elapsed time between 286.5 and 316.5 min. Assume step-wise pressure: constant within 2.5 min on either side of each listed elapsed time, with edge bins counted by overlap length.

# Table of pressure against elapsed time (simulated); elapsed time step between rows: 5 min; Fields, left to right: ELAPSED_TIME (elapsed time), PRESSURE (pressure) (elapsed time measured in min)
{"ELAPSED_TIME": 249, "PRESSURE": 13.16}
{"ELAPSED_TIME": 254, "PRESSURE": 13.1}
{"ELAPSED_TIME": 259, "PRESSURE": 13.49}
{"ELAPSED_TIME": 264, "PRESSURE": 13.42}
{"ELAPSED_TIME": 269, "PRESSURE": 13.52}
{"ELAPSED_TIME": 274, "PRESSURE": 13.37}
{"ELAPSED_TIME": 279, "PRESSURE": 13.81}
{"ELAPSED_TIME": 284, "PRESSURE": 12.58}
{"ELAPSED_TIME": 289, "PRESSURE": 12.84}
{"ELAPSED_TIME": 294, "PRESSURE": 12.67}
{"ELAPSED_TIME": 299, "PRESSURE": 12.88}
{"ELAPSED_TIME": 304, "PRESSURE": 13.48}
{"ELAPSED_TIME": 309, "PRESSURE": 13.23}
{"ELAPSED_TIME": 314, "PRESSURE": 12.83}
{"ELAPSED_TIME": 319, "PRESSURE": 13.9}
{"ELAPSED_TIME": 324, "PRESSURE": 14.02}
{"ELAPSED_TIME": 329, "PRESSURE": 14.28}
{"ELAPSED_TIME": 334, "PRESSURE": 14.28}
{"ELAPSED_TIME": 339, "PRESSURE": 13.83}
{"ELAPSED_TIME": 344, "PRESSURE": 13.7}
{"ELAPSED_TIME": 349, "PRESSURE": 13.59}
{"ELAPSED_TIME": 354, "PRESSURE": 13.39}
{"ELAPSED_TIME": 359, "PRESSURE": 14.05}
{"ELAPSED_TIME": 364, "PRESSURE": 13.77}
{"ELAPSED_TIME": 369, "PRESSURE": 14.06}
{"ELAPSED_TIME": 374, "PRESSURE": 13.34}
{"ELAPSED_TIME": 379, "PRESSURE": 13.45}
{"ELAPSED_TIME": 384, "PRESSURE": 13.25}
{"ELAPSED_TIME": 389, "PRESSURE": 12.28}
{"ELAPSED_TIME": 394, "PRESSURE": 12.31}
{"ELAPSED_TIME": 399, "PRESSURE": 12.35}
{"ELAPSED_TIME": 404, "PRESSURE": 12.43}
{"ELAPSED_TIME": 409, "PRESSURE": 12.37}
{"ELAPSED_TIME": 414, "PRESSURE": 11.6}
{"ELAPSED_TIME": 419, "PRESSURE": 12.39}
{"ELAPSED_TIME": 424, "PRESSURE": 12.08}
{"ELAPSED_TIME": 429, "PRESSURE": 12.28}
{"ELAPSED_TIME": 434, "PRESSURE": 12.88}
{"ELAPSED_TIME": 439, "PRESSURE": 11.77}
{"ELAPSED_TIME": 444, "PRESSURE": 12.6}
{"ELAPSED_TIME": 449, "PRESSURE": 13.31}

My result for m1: 13.48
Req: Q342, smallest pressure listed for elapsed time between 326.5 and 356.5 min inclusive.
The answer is 13.39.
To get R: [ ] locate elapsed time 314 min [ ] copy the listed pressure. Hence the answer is 12.83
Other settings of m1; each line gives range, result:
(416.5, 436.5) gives 12.88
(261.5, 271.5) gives 13.52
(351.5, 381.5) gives 14.06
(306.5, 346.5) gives 14.28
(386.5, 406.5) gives 12.43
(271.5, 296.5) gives 13.81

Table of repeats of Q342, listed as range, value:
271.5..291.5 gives 12.58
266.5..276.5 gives 13.37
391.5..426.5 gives 11.6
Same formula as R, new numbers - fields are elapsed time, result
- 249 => 13.16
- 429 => 12.28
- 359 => 14.05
